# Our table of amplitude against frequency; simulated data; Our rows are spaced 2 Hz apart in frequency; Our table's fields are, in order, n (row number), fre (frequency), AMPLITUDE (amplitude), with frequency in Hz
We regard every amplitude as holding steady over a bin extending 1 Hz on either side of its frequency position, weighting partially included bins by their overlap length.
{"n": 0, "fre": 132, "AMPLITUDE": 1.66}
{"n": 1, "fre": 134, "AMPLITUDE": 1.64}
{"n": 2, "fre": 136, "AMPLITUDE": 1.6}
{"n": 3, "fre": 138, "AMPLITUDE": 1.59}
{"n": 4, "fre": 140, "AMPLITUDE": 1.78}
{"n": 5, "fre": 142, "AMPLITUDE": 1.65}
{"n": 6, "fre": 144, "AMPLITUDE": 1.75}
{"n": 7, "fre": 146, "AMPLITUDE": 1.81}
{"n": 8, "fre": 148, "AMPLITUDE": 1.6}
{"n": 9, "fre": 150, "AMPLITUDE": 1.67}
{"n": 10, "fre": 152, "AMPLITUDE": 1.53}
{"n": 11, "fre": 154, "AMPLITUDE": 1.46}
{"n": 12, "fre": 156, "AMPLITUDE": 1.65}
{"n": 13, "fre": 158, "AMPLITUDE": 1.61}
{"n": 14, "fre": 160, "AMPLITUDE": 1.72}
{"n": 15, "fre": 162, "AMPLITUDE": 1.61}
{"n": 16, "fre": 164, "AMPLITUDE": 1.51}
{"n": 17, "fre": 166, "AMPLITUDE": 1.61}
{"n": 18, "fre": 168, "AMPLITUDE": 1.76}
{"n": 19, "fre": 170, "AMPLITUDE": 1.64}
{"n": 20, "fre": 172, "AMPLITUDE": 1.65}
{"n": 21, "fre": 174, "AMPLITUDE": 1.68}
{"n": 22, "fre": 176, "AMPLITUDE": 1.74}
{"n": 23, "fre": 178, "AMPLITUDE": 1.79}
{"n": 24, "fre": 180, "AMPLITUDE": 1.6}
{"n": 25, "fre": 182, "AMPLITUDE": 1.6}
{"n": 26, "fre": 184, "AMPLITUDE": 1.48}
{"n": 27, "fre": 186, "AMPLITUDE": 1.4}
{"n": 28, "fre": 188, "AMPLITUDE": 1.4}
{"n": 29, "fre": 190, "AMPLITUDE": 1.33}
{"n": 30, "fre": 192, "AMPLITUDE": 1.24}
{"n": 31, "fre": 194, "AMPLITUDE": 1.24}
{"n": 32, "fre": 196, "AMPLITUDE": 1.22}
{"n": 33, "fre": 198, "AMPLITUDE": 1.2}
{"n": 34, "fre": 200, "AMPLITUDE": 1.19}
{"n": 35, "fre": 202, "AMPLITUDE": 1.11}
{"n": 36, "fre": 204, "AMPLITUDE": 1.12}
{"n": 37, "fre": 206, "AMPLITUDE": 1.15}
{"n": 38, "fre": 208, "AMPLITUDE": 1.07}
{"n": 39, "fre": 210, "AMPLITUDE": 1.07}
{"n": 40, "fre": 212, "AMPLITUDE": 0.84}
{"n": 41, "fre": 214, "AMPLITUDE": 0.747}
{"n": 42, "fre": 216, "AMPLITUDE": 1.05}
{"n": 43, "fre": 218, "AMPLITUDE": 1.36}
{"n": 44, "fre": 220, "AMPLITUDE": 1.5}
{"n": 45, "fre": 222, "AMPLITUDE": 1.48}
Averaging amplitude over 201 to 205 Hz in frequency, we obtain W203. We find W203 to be 1.12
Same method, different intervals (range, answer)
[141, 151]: 1.7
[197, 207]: 1.15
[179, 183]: 1.6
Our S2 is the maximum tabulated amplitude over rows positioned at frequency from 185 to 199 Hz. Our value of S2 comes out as 1.4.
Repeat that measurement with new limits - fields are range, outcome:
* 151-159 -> 1.65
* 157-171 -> 1.76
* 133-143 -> 1.78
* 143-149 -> 1.81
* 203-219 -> 1.36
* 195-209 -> 1.22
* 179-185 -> 1.6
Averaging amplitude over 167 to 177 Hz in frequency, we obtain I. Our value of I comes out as 1.69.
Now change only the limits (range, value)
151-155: 1.5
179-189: 1.5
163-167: 1.56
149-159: 1.58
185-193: 1.34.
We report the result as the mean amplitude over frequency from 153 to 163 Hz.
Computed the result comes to 1.61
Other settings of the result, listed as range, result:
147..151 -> 1.64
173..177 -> 1.71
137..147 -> 1.72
